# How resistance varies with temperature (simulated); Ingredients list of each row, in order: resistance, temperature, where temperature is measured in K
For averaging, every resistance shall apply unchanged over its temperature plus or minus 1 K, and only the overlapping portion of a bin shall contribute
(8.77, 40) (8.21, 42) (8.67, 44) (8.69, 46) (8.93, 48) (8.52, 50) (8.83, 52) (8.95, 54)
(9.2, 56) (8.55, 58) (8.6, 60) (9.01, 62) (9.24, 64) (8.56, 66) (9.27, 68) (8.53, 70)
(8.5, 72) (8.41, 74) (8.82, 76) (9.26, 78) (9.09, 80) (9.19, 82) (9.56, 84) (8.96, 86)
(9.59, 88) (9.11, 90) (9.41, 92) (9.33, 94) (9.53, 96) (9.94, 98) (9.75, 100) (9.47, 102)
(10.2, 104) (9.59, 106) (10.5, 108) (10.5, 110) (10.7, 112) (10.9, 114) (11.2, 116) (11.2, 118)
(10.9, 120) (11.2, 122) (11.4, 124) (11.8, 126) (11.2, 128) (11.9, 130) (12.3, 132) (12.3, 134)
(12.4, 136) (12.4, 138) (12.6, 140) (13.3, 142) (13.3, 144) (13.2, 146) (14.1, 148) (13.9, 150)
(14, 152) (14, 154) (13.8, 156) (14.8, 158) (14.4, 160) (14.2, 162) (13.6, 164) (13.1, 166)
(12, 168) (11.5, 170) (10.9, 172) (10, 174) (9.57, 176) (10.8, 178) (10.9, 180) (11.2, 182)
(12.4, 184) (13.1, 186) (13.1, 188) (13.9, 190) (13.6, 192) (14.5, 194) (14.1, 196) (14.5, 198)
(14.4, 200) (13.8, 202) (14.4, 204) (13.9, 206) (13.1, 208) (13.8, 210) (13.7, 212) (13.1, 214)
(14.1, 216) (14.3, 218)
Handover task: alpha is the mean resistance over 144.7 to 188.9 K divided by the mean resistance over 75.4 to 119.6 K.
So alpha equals 1.29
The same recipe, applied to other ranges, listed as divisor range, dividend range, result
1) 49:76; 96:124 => 1.19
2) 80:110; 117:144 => 1.25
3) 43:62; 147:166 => 1.60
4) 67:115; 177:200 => 1.37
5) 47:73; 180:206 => 1.53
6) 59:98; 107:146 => 1.29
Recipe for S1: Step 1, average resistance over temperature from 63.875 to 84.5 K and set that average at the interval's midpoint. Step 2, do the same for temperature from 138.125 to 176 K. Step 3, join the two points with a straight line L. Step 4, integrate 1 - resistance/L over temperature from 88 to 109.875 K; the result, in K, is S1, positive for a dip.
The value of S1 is 0.95 K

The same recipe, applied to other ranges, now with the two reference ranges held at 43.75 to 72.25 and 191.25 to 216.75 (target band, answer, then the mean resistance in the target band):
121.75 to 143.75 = -1.36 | 12.1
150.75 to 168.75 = -2.08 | 13.8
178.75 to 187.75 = 0.84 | 12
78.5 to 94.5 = 0.87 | 9.28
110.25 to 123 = -0.14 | 11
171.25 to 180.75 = 1.86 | 10.4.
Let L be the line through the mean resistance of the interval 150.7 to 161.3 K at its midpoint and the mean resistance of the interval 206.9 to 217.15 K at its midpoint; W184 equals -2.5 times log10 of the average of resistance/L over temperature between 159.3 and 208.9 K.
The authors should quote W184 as 0.085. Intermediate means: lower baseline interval 14.2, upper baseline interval 13.6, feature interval 12.8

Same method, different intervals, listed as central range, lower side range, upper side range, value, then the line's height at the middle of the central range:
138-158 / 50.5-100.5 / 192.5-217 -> -0.15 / 11.8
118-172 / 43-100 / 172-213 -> -0.13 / 11.4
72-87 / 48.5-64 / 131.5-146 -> 0.11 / 9.93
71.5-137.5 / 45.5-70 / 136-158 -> 0.10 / 11.3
